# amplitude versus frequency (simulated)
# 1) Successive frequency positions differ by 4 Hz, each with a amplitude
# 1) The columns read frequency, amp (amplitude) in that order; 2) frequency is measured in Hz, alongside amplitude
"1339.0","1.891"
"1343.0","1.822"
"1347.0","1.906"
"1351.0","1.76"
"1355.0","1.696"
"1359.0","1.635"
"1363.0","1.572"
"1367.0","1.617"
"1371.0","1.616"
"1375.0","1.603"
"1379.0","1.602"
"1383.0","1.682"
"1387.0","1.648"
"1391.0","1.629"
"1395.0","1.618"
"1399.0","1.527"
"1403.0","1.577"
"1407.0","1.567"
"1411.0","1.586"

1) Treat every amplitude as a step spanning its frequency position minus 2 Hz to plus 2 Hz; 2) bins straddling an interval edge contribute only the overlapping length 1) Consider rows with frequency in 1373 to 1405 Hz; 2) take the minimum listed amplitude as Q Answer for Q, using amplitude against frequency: 1.527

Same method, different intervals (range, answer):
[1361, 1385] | 1.572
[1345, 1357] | 1.696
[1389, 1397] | 1.618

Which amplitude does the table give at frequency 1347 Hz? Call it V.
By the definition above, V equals 1.906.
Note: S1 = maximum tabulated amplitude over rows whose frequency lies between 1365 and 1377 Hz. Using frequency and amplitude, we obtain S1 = 1.617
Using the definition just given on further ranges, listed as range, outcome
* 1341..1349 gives 1.906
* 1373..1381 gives 1.603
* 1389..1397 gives 1.629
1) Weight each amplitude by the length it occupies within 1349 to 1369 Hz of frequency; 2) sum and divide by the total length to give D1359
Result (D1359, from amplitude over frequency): 1.66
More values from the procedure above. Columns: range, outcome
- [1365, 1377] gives 1.61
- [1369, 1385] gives 1.63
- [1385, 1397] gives 1.63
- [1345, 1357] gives 1.79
